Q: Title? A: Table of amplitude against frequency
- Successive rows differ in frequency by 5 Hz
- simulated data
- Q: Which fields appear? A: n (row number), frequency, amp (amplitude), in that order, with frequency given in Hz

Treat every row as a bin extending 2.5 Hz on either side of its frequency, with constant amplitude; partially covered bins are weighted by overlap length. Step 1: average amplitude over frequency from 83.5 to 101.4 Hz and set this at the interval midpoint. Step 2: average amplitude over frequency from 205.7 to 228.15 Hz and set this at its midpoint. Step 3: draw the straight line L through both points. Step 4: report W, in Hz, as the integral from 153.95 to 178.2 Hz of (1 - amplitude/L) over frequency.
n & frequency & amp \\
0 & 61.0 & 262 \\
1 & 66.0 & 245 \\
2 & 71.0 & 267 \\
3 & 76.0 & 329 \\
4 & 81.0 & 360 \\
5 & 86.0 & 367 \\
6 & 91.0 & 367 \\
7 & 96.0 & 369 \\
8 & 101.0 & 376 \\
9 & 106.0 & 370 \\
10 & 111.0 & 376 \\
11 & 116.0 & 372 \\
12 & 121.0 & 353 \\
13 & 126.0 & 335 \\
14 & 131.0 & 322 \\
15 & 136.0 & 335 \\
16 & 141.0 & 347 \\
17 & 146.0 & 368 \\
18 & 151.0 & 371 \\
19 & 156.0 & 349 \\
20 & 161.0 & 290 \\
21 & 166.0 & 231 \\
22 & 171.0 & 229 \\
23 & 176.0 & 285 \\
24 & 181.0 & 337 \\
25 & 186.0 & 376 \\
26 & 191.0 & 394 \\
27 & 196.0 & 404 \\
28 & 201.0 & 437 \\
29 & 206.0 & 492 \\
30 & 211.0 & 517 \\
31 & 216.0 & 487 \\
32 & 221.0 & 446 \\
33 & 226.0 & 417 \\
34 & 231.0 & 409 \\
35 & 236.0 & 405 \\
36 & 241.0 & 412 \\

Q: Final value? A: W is 8.67 Hz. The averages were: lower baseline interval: 369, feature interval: 275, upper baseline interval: 471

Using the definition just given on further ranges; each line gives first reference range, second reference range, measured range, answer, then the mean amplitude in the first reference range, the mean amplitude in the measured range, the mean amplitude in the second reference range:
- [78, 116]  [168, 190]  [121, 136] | 0.56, 369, 334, 311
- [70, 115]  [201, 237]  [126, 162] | 4.94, 357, 342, 454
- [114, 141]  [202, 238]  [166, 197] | 6.33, 343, 326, 453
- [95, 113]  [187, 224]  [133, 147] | 1.87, 373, 347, 450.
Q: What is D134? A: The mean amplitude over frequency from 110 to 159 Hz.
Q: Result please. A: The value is 351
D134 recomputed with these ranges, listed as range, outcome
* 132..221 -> 369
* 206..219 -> 498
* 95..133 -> 359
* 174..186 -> 326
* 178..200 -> 380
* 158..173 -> 254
